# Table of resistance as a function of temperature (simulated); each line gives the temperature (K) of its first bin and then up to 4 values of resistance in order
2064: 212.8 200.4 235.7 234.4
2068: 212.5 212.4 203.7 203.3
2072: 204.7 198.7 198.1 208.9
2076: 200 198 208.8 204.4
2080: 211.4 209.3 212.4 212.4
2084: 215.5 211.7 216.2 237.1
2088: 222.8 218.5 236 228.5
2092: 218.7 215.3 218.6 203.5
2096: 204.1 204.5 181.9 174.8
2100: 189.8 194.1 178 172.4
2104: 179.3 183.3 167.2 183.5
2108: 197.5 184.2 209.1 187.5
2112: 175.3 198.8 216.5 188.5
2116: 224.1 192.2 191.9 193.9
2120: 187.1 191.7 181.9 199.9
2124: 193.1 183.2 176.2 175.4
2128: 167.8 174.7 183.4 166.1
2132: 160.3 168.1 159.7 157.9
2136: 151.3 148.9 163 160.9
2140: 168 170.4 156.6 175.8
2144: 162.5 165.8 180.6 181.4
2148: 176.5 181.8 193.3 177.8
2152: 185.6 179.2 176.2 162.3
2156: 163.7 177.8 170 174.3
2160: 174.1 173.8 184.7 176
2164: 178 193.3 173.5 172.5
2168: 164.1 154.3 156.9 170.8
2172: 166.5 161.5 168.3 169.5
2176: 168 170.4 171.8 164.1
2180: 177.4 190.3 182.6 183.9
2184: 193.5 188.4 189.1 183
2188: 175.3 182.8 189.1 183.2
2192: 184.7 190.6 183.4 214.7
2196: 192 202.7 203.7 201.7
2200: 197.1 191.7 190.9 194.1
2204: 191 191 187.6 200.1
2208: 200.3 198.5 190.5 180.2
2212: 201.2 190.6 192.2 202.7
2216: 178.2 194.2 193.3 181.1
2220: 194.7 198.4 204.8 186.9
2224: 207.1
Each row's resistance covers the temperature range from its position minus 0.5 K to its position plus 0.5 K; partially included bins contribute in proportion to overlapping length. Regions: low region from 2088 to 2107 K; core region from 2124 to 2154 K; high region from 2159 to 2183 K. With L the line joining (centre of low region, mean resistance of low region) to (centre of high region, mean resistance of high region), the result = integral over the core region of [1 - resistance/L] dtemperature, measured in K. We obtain 2.0 K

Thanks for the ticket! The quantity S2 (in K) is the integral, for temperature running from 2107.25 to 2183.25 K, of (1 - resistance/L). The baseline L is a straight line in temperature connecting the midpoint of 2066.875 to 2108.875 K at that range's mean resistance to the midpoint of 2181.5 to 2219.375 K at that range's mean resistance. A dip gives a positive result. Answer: 8.01 K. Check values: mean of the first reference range 204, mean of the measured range 177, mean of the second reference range 191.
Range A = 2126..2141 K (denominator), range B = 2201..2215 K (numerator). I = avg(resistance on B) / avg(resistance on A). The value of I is 1.17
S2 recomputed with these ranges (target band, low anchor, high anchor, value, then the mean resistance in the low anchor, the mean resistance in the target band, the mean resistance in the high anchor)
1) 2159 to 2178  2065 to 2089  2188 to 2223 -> 2.6 K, 212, 171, 193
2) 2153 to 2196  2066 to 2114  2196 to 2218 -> 4.3 K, 203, 177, 194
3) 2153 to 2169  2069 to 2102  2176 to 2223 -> 1.8 K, 208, 174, 190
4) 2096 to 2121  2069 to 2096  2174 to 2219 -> 2.0 K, 212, 190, 188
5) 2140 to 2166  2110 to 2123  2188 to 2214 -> 2.5 K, 195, 175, 193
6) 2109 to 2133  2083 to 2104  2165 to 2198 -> 1.3 K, 207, 187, 179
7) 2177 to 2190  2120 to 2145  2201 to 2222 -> 0.2 K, 171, 182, 193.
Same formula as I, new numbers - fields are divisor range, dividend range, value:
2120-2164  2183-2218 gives 1.11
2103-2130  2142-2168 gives 0.93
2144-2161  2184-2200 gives 1.09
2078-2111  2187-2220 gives 0.95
